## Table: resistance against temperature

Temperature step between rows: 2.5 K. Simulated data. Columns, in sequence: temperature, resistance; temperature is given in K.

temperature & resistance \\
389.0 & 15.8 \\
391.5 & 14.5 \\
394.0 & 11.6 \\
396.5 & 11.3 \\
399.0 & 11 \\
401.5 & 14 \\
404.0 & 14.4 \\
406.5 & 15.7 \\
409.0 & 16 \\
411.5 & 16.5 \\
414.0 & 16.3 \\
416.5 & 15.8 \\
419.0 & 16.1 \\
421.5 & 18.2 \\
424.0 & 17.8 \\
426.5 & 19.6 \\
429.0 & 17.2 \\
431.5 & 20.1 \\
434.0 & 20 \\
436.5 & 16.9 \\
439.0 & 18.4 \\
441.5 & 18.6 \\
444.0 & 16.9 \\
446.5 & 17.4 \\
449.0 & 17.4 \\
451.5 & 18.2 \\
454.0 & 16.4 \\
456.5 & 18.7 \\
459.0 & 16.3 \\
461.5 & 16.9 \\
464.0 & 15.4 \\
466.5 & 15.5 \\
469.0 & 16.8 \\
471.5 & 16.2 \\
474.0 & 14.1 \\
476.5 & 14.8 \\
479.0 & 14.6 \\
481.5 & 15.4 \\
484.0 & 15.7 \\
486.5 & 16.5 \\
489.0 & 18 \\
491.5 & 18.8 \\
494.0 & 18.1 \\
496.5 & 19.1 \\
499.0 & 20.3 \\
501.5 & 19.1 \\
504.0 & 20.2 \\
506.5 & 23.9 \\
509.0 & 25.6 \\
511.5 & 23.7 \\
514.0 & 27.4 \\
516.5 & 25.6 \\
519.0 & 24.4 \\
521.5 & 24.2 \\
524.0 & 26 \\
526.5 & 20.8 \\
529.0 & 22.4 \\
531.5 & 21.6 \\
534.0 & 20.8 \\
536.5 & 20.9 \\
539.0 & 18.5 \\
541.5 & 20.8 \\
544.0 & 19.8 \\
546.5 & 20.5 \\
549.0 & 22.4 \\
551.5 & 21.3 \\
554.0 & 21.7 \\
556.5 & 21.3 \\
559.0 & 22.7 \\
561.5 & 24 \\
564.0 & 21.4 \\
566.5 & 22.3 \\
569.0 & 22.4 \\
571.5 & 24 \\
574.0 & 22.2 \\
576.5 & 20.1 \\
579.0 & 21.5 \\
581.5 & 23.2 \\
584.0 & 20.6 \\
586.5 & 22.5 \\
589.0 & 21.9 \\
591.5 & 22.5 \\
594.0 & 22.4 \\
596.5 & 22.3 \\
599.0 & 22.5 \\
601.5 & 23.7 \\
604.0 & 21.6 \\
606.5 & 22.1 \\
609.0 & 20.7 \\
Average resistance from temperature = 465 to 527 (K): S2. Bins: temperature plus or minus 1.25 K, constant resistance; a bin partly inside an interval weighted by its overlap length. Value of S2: 19.8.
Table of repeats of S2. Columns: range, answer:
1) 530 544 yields 20.5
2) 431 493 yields 16.9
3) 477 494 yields 16.5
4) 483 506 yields 18.6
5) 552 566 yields 22.2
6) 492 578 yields 22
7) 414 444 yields 17.9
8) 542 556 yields 21.1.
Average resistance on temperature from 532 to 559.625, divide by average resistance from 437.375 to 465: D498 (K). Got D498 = 1.21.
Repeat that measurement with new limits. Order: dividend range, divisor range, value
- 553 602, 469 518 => 1.15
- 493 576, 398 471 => 1.31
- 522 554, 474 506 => 1.22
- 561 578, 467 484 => 1.45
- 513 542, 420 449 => 1.25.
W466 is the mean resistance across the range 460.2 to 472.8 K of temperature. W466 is 16.2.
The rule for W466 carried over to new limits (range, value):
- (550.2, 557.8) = 21.4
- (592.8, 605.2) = 22.5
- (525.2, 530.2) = 21.6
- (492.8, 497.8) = 18.6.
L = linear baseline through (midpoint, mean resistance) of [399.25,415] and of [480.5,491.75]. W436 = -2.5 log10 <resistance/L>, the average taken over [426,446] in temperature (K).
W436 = -0.17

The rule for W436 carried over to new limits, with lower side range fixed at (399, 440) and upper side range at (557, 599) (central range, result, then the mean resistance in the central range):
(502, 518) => -0.21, 24.2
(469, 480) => 0.23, 15.1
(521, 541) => -0.06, 21.8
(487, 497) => 0.06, 18.3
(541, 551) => 0.01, 20.9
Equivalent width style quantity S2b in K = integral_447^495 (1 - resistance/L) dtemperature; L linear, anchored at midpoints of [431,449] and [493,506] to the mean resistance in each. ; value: 6.1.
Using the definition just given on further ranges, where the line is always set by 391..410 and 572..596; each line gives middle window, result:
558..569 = -0.82 K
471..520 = -4.42 K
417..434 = -4.11 K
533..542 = -0.17 K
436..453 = -2.39 K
